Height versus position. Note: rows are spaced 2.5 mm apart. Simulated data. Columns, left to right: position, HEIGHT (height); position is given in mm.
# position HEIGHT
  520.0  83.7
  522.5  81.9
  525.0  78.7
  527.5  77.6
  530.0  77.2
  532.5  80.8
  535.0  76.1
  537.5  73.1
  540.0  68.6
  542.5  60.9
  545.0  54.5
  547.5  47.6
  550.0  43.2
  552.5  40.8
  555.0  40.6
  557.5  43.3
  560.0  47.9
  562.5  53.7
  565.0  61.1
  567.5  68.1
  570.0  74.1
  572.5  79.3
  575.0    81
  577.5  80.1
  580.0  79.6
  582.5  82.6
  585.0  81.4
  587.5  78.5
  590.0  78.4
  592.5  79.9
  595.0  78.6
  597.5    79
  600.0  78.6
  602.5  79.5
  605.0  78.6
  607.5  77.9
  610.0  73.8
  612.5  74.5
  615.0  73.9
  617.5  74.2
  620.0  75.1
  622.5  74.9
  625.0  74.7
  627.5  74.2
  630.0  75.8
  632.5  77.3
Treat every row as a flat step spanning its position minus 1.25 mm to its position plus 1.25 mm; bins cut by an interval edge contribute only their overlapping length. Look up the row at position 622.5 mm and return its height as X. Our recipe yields 74.9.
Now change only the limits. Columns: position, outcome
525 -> 78.7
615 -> 73.9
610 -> 73.8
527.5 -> 77.6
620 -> 75.1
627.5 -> 74.2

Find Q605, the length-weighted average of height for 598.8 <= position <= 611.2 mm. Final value 77.7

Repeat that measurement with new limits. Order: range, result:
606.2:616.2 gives 75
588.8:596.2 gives 79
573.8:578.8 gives 80.5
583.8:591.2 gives 79.4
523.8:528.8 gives 78.1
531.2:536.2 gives 78.5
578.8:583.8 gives 81.1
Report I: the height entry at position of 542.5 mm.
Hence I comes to 60.9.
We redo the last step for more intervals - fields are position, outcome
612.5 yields 74.5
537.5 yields 73.1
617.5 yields 74.2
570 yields 74.1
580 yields 79.6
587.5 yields 78.5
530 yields 77.2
